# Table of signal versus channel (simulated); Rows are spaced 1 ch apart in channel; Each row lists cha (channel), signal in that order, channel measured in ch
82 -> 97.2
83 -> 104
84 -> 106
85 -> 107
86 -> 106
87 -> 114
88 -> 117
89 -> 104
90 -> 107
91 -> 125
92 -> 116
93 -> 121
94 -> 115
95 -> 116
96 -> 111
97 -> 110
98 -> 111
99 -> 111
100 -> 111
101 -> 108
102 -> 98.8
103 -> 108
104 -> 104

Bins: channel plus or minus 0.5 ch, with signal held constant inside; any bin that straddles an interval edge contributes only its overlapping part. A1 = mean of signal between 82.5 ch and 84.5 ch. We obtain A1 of 105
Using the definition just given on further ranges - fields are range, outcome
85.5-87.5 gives 110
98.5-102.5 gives 107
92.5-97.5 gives 115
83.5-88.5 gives 110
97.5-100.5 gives 111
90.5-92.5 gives 120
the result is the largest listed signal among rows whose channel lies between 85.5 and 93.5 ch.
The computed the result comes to 125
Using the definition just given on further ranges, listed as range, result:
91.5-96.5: 121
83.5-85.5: 107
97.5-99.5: 111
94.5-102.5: 116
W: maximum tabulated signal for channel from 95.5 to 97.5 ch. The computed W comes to 111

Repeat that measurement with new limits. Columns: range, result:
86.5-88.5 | 117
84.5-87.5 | 114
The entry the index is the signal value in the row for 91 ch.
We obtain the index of 125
